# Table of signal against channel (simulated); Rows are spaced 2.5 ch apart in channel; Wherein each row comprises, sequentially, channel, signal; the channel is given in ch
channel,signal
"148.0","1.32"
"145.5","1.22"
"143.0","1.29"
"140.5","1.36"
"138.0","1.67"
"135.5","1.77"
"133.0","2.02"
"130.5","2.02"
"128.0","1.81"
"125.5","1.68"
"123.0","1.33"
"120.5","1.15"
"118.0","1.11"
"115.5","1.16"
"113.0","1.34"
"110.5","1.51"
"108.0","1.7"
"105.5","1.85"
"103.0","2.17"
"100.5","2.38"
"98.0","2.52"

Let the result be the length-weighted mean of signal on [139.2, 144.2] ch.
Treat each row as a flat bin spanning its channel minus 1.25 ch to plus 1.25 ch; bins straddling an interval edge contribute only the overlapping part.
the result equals 1.33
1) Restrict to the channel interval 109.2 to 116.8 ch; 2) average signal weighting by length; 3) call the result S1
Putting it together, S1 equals 1.34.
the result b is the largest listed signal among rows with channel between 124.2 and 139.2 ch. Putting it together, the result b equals 2.02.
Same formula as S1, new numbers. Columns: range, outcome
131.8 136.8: 1.89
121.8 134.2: 1.77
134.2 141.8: 1.6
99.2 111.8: 1.92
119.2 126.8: 1.39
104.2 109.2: 1.78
